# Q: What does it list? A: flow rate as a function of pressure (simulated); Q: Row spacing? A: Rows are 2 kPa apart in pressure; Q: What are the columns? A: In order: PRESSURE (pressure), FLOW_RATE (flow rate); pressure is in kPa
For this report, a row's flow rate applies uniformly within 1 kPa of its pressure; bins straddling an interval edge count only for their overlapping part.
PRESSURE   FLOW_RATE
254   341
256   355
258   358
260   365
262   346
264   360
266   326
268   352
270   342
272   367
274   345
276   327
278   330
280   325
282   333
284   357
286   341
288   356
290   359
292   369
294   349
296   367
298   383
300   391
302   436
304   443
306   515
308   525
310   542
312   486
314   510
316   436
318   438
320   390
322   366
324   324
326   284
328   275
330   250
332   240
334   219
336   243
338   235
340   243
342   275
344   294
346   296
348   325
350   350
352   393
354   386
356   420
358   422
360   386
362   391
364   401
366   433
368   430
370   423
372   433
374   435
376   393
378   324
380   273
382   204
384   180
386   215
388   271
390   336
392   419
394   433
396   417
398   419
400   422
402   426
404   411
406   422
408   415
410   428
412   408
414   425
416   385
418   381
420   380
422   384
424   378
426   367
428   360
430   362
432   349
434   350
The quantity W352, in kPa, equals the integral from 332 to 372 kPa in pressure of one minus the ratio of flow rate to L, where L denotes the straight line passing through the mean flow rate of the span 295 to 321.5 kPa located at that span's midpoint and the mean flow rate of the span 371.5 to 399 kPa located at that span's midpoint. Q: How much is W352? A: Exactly 3.8 kPa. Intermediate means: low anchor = 449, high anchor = 338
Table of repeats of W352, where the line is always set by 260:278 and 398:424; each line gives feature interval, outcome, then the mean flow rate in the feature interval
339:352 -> 2.5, 305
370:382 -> 0.9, 362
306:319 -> -4.5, 491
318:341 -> 5.3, 286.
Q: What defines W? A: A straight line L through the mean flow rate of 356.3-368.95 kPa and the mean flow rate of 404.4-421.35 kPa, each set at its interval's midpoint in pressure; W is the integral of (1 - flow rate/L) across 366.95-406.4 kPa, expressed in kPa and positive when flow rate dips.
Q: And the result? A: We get 4.3 kPa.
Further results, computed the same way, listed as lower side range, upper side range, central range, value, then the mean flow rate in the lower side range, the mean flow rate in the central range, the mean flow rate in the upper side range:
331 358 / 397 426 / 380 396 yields 3.1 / 306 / 300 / 405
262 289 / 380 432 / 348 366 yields -1.7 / 343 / 392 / 368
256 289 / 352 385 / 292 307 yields -2.4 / 346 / 409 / 372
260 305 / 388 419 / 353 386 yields 2.2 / 359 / 366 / 405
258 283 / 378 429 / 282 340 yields -3.2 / 344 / 370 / 366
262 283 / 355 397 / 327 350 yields 5.7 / 341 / 267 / 364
